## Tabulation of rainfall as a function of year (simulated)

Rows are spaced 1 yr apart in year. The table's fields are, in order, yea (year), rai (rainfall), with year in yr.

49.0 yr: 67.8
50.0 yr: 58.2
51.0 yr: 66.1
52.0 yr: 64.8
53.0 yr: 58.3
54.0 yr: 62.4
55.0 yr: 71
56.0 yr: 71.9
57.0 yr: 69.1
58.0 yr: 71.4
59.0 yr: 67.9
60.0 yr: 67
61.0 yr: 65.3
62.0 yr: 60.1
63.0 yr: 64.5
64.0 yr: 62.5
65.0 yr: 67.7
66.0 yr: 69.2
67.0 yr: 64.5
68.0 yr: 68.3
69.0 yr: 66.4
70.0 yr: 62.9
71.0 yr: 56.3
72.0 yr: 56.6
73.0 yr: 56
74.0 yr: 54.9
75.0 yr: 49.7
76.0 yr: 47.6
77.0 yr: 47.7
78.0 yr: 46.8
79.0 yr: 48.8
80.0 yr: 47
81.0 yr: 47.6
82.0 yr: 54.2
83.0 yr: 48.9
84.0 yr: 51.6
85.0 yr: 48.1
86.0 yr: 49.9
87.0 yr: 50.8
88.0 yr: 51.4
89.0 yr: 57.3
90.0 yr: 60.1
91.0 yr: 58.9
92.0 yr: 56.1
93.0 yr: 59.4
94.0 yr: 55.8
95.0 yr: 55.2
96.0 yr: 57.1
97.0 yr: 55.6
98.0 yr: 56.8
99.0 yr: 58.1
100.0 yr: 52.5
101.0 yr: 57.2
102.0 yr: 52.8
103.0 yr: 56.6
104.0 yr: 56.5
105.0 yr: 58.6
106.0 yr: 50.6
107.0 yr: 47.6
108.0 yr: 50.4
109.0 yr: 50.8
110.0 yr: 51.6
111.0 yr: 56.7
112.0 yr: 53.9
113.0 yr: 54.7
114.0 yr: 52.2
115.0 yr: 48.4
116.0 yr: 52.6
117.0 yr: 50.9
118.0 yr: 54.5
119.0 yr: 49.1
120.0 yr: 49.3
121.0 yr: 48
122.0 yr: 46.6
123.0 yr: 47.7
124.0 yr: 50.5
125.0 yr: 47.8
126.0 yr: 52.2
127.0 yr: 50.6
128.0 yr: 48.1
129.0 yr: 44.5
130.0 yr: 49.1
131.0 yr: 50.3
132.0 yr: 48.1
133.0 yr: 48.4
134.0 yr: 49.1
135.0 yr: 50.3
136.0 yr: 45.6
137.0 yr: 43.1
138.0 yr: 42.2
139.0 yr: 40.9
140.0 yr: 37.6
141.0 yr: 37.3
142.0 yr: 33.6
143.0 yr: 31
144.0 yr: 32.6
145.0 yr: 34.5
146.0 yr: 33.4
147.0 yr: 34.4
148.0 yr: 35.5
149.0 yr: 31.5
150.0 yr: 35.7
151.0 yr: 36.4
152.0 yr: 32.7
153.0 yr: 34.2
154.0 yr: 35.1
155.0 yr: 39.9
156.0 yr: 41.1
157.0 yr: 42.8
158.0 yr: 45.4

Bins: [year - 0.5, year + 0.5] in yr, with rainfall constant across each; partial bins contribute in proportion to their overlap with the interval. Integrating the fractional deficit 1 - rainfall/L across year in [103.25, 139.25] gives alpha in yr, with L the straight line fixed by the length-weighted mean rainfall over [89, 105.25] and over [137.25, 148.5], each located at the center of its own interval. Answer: -3.47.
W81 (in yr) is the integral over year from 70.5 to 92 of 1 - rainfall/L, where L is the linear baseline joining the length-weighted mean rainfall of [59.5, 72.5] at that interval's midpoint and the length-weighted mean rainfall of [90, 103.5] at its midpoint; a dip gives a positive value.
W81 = 2.9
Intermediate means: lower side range 63.9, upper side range 56.5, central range 52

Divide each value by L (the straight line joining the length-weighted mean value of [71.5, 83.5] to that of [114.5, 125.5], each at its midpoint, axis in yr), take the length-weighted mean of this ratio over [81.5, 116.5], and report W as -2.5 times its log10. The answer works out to -0.082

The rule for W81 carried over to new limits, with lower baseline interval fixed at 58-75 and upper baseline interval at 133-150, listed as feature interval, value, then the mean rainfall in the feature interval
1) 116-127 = -1.2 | 49.8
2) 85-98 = -0.2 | 55.4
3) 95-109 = -0.8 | 54.5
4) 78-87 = 1.3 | 49.4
